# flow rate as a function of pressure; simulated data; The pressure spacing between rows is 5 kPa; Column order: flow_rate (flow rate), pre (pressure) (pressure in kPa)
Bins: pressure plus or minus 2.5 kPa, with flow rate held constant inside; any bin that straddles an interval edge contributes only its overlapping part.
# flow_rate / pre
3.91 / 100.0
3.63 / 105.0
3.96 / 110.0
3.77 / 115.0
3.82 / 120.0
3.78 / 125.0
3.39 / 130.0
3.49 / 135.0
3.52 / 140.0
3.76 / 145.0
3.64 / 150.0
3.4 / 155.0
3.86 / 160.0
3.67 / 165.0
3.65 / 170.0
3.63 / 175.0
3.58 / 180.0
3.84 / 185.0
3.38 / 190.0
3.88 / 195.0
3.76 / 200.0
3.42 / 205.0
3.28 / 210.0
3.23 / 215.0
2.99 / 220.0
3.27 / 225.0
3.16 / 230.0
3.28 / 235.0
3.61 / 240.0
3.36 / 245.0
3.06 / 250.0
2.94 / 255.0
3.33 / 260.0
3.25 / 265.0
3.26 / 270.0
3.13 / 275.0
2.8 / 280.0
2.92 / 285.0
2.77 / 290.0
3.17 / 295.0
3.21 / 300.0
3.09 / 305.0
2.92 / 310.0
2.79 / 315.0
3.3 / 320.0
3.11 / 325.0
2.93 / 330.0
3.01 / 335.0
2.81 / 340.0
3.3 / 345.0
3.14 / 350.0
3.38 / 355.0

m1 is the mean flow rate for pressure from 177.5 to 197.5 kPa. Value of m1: 3.67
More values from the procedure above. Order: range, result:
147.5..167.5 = 3.64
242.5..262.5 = 3.17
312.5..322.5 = 3.04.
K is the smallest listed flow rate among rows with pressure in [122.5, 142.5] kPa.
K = 3.39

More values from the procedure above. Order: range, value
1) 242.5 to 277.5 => 2.94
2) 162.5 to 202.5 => 3.38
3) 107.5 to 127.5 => 3.77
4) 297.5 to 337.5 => 2.79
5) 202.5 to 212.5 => 3.28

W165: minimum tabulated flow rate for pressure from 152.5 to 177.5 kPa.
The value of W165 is 3.4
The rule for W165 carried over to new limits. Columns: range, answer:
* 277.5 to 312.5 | 2.77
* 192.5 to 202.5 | 3.76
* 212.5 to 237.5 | 2.99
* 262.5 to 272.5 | 3.25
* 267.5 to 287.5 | 2.8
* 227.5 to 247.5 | 3.16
